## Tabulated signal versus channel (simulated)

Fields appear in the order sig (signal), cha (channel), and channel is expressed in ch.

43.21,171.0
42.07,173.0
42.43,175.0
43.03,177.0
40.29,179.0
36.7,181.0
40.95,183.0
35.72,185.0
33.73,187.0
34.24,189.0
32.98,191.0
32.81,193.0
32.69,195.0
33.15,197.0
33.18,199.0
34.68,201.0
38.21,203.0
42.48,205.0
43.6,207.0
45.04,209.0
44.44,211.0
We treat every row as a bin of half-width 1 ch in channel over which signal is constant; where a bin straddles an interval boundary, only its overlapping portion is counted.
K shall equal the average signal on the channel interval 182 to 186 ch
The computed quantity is 38.3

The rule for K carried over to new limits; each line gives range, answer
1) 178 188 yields 37.5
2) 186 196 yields 33.3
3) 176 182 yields 40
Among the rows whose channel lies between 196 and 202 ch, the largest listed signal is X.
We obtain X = 34.68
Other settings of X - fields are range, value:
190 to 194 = 32.98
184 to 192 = 35.72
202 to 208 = 43.6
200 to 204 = 38.21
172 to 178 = 43.03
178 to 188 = 40.95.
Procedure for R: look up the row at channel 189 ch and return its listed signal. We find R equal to 34.24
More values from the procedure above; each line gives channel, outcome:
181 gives 36.7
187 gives 33.73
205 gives 42.48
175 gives 42.43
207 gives 43.6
